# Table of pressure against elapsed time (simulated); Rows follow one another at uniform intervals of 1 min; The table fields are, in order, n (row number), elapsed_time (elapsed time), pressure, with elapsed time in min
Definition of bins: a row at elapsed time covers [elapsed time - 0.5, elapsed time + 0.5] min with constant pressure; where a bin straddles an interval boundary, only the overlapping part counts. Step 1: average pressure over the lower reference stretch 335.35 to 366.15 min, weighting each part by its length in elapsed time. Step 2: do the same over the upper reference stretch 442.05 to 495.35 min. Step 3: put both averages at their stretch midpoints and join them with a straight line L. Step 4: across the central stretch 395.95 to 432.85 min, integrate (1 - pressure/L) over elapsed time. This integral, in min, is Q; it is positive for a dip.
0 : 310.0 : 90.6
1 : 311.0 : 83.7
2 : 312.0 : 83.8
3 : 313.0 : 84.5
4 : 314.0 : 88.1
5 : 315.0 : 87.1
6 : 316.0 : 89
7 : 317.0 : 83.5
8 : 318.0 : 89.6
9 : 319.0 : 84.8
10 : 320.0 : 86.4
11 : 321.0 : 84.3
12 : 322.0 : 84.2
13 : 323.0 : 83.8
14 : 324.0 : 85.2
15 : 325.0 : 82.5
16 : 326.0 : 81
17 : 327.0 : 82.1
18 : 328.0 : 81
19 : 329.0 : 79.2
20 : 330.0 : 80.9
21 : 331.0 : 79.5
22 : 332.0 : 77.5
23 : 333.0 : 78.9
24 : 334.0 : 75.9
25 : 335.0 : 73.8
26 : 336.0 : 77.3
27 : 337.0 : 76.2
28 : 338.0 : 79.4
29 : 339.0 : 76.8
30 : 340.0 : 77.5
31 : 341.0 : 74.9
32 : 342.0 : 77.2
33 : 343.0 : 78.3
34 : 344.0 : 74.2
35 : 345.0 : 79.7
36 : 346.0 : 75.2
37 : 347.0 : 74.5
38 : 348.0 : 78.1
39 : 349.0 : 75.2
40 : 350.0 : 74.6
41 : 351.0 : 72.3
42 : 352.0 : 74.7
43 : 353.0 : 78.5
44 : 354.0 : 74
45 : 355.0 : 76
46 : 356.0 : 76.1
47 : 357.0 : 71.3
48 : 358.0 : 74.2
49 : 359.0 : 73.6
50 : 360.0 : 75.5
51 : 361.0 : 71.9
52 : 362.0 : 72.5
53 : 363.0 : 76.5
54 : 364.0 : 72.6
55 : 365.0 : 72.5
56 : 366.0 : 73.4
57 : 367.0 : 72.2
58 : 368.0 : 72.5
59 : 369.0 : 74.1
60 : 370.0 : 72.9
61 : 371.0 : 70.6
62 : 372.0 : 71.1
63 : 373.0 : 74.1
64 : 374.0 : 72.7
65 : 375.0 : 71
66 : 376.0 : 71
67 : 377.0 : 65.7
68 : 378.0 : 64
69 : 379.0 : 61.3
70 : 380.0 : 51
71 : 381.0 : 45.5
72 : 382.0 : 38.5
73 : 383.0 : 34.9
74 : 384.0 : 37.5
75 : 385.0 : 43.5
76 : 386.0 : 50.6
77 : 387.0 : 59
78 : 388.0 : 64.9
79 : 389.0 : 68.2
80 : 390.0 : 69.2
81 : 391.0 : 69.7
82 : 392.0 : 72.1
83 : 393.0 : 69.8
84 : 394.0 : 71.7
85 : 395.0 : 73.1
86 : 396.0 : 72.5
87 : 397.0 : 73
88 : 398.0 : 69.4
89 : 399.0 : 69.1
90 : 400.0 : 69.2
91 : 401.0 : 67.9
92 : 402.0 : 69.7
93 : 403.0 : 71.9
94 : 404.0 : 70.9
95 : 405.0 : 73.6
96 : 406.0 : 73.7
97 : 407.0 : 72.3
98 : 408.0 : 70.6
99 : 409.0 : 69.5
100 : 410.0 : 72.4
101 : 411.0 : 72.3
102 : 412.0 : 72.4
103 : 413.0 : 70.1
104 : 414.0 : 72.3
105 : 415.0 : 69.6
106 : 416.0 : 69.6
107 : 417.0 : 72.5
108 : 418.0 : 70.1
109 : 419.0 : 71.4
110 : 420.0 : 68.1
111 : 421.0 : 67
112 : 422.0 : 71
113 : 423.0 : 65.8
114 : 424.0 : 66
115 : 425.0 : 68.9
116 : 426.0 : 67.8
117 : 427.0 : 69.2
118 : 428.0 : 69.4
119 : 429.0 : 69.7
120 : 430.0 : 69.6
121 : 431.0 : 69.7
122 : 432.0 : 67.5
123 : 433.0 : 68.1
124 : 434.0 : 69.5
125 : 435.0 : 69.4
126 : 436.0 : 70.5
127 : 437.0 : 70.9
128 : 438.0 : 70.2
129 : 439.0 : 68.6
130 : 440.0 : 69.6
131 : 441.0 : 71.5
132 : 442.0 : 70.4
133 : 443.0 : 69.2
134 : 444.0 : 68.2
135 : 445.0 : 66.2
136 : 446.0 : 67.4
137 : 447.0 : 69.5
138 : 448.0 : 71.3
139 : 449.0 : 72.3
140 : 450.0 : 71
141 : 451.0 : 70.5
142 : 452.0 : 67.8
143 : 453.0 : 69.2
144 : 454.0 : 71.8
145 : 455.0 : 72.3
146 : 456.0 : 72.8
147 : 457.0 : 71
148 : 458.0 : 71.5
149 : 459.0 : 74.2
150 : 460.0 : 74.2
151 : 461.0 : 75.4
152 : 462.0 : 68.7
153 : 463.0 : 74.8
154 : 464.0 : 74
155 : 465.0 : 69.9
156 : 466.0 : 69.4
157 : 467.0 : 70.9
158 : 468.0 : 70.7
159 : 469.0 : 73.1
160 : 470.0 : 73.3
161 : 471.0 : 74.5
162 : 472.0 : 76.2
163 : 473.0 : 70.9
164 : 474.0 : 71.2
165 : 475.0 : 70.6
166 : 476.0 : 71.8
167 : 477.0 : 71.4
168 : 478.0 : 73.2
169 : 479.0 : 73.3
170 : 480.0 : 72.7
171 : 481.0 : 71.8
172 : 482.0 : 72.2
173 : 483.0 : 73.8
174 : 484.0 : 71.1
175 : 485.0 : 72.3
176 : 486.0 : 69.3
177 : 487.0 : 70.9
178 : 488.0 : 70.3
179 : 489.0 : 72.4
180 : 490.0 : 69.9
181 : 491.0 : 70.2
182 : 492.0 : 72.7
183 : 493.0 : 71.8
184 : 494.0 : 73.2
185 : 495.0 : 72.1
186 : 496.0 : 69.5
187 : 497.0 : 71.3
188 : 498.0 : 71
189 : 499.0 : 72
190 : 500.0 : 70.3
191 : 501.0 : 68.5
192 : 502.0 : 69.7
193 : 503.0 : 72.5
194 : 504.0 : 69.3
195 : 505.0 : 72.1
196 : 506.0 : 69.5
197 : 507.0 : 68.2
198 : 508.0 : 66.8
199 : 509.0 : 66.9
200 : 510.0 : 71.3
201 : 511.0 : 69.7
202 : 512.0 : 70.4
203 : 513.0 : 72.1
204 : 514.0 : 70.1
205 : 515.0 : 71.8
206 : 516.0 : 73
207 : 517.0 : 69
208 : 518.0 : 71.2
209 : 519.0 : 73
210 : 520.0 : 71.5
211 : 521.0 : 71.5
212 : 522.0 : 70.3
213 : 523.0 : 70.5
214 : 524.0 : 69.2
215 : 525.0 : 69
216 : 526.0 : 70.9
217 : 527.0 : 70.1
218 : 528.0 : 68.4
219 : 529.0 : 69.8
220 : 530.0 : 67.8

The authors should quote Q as 1.6 min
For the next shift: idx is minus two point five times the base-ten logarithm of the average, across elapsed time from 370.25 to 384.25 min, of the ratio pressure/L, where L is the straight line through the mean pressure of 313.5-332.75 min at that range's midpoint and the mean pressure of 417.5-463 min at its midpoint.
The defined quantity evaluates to 0.279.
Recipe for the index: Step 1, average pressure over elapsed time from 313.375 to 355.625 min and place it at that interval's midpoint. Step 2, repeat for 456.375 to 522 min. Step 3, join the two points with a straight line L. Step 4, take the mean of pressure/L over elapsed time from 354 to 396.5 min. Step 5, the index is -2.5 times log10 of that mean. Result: 0.165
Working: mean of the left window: 79.6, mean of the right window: 71.4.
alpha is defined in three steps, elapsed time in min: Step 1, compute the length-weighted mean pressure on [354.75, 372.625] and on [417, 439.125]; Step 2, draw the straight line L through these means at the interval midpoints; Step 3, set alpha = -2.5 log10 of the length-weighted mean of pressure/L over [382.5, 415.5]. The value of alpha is 0.06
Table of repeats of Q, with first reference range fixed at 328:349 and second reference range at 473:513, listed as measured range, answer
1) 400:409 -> 0.42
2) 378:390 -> 3.76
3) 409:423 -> 0.69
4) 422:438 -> 1.01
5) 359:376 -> 0.73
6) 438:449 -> 0.54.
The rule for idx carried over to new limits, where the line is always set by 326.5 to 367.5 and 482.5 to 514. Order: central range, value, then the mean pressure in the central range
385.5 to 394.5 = 0.13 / 66.1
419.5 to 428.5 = 0.08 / 68.1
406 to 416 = 0.04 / 71.3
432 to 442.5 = 0.05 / 69.8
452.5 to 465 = 0.00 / 72.4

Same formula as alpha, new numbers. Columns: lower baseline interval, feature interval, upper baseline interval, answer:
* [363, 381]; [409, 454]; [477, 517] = 0.005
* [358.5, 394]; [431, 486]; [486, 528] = -0.040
